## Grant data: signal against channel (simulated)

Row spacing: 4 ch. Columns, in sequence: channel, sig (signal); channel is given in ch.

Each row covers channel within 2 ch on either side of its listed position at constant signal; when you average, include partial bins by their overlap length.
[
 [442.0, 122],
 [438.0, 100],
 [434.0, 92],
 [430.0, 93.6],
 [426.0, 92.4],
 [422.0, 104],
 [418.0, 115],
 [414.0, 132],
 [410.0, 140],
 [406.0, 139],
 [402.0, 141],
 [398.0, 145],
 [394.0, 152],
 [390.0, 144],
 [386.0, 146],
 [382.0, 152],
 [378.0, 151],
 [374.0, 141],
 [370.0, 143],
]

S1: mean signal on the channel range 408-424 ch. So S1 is 123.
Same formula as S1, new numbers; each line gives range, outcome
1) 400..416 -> 138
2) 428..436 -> 92.8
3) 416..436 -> 99.4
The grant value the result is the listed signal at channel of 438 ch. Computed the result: 100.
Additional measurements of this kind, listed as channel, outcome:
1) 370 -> 143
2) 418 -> 115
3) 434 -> 92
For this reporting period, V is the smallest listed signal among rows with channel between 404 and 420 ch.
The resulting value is 115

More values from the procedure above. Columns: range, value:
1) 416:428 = 92.4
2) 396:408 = 139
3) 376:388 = 146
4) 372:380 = 141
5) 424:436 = 92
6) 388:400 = 144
